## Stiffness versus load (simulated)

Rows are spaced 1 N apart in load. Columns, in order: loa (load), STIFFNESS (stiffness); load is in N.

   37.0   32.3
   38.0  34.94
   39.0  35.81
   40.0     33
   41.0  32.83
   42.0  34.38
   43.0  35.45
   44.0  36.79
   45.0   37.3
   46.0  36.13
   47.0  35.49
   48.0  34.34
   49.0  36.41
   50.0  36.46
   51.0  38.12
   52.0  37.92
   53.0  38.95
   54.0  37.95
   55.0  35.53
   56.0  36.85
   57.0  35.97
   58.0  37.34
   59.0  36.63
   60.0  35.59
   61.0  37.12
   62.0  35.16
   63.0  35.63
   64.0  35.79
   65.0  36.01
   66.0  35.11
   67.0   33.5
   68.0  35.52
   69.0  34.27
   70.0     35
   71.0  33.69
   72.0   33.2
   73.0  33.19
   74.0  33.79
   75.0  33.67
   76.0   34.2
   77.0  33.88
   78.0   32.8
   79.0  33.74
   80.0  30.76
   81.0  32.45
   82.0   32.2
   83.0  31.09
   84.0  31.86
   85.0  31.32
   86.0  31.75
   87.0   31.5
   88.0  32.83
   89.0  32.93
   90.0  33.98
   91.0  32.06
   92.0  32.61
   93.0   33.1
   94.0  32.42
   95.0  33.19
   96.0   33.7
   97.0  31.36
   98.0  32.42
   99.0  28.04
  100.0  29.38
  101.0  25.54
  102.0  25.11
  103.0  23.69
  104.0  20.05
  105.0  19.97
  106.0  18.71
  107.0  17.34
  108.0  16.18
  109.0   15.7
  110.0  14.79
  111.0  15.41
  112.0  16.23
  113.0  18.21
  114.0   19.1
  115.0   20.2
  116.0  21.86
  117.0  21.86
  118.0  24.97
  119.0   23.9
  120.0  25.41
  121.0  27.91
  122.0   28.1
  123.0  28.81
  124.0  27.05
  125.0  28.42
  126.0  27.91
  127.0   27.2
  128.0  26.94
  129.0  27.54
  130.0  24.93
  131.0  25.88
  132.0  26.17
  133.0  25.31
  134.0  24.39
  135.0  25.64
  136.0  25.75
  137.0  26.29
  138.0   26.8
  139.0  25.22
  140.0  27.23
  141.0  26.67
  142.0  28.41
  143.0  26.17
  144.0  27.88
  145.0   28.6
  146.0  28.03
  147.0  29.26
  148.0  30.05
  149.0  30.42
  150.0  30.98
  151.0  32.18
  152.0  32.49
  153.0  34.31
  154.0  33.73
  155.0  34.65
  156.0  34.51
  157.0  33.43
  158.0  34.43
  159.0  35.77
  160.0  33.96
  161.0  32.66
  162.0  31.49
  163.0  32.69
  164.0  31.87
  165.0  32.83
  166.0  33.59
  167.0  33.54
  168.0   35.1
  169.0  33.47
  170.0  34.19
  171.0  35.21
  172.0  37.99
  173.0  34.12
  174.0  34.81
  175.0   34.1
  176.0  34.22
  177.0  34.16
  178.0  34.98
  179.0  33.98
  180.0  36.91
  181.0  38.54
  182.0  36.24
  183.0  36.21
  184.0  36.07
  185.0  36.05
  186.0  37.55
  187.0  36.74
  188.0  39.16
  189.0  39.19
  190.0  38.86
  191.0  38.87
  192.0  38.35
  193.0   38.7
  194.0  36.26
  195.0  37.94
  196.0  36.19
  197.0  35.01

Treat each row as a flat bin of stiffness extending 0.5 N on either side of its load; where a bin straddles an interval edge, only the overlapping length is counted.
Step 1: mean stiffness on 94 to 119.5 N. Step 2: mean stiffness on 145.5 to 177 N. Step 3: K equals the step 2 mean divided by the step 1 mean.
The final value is 1.5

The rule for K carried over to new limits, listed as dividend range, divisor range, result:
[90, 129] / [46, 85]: 0.72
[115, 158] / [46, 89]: 0.81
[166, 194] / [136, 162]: 1.19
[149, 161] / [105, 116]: 1.91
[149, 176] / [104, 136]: 1.47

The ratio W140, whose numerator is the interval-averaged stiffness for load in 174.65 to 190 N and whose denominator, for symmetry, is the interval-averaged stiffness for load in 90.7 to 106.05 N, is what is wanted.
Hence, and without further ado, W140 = 1.3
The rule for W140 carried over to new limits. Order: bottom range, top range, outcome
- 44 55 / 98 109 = 0.61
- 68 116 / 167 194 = 1.28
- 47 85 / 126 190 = 0.92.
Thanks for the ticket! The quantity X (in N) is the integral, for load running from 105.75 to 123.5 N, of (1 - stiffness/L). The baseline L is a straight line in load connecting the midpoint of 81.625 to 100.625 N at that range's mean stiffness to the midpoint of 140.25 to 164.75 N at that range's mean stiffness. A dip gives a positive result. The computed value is 6.09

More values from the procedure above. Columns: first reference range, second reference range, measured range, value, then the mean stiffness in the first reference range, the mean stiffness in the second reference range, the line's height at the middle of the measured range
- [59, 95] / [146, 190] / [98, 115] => 6.7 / 33.6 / 34.3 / 33.8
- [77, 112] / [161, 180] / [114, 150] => 5.2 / 27.9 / 34.1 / 30.9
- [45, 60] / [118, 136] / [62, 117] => 5.2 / 36.7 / 26.5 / 31.6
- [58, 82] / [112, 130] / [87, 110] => 1.7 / 34.4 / 24.8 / 29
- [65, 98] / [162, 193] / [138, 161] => 2.7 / 33.1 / 35.6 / 34.9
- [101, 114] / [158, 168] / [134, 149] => 0.2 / 18.7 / 33.3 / 27.7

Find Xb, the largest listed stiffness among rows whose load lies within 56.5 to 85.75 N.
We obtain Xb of 37.34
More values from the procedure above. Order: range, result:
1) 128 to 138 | 27.54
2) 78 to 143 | 33.98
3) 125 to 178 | 37.99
